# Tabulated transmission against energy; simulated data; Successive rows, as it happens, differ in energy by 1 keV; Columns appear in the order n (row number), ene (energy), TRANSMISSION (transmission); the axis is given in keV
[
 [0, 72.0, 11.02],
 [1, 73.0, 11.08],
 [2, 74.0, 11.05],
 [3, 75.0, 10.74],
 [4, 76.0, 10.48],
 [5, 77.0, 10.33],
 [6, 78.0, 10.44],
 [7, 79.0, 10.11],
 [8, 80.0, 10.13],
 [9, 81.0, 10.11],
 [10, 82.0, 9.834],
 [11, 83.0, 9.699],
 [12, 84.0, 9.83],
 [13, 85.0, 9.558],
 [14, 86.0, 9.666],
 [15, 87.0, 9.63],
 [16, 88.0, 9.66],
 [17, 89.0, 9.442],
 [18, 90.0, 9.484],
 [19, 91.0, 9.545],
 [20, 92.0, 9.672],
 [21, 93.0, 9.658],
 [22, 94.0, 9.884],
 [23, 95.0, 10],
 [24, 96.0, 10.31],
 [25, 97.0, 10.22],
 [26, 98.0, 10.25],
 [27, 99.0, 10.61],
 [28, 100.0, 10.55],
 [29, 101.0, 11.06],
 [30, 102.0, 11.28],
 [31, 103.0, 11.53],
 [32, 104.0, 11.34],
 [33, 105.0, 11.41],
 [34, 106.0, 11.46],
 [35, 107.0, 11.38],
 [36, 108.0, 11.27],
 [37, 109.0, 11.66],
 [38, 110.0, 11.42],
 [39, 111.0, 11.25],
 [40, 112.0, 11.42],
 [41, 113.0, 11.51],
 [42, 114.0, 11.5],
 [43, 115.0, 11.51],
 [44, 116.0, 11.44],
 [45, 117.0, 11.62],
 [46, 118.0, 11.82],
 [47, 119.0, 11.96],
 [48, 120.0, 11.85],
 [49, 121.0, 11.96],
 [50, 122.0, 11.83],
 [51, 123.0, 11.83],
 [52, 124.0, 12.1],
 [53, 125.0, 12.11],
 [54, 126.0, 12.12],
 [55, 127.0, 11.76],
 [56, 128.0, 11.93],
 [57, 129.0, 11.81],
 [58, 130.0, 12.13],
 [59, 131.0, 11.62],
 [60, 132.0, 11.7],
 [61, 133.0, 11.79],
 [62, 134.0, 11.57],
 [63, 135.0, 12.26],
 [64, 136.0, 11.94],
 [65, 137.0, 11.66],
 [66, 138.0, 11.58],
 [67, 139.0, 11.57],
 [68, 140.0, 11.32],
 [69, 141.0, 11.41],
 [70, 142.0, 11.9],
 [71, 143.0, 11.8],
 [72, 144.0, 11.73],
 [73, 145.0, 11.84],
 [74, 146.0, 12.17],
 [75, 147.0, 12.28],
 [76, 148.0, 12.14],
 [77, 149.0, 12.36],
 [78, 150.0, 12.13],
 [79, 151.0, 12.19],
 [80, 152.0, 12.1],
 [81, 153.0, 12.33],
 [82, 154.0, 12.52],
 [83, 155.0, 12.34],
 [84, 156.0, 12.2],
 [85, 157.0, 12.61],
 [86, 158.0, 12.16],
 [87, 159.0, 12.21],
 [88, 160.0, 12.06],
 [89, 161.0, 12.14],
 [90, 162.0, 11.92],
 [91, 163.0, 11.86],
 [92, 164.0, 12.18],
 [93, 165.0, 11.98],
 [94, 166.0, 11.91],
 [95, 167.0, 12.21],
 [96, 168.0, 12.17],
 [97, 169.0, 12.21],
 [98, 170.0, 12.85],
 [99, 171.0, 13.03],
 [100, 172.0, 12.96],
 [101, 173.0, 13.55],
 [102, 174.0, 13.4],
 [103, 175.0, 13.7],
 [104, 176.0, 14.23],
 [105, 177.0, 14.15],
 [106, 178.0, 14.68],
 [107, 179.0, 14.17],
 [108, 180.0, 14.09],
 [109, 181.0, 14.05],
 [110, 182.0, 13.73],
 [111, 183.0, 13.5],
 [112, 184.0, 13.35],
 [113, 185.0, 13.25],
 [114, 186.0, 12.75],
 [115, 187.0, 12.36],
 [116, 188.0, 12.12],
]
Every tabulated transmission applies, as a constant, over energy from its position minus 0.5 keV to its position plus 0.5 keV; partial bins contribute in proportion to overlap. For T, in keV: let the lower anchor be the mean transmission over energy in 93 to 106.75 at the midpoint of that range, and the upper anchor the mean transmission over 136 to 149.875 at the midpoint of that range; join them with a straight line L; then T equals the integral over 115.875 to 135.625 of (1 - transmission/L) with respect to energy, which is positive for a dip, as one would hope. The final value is -0.8 keV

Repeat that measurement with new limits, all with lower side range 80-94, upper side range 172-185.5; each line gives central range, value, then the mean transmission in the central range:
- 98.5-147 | -1.6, 11.6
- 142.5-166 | 1.0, 12.1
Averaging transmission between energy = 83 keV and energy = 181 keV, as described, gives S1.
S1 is 11.7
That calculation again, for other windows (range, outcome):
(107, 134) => 11.7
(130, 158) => 12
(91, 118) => 11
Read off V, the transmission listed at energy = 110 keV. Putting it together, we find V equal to 11.42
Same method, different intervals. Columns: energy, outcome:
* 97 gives 10.22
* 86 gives 9.666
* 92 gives 9.672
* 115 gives 11.51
